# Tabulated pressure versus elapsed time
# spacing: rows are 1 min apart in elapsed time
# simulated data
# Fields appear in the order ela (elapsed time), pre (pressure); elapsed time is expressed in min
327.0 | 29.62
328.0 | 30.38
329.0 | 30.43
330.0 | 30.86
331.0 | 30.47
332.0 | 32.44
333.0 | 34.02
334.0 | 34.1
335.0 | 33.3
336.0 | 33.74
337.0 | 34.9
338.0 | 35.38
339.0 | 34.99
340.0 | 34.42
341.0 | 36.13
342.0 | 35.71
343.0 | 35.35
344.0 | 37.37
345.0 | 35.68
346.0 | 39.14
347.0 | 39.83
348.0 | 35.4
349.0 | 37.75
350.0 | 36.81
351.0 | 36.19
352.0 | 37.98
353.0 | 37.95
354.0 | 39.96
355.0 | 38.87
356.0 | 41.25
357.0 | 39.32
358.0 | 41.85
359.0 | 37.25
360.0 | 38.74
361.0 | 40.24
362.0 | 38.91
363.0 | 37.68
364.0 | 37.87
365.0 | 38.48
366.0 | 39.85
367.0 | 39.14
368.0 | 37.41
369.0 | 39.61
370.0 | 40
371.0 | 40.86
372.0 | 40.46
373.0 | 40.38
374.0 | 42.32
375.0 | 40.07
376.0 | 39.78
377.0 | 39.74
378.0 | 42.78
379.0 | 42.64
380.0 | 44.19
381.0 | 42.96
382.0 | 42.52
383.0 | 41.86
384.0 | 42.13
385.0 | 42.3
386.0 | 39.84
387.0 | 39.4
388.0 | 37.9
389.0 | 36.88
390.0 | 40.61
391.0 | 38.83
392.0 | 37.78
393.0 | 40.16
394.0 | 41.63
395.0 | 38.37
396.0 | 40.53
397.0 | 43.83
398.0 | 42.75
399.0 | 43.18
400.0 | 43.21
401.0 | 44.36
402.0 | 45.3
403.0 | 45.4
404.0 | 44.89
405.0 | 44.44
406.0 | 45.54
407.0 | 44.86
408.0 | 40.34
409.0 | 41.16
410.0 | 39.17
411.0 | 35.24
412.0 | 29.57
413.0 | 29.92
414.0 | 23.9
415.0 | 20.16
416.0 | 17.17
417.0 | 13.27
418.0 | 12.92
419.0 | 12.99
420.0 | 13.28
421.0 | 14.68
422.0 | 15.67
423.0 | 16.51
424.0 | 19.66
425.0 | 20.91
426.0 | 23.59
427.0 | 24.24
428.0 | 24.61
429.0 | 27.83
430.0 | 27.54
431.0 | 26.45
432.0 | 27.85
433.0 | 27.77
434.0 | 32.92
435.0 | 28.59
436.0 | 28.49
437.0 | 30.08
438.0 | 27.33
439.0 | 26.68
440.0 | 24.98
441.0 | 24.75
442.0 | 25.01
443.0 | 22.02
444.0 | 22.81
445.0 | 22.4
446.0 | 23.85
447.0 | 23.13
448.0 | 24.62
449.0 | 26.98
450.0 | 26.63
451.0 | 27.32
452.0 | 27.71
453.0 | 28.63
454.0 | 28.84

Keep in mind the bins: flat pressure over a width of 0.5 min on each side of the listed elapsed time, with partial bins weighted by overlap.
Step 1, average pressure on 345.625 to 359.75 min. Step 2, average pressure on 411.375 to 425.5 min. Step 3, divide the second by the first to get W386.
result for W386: 0.5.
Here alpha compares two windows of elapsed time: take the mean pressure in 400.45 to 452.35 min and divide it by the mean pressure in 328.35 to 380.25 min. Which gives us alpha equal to 0.7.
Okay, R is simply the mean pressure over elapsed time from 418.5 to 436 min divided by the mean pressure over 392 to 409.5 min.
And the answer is 0.53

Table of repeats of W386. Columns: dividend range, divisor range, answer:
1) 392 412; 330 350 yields 1.19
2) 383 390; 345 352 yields 1.07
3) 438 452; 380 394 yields 0.62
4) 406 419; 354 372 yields 0.74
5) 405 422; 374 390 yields 0.67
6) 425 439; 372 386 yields 0.65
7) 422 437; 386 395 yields 0.65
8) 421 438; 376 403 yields 0.60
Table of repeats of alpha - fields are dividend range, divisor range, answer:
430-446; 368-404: 0.64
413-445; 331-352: 0.64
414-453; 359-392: 0.58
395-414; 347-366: 1.06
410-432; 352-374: 0.56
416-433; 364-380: 0.50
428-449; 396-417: 0.70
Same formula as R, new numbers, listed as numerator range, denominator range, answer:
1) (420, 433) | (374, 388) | 0.54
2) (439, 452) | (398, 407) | 0.56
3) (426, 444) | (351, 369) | 0.69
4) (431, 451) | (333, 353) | 0.73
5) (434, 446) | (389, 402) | 0.63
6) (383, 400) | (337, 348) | 1.12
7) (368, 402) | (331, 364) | 1.11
